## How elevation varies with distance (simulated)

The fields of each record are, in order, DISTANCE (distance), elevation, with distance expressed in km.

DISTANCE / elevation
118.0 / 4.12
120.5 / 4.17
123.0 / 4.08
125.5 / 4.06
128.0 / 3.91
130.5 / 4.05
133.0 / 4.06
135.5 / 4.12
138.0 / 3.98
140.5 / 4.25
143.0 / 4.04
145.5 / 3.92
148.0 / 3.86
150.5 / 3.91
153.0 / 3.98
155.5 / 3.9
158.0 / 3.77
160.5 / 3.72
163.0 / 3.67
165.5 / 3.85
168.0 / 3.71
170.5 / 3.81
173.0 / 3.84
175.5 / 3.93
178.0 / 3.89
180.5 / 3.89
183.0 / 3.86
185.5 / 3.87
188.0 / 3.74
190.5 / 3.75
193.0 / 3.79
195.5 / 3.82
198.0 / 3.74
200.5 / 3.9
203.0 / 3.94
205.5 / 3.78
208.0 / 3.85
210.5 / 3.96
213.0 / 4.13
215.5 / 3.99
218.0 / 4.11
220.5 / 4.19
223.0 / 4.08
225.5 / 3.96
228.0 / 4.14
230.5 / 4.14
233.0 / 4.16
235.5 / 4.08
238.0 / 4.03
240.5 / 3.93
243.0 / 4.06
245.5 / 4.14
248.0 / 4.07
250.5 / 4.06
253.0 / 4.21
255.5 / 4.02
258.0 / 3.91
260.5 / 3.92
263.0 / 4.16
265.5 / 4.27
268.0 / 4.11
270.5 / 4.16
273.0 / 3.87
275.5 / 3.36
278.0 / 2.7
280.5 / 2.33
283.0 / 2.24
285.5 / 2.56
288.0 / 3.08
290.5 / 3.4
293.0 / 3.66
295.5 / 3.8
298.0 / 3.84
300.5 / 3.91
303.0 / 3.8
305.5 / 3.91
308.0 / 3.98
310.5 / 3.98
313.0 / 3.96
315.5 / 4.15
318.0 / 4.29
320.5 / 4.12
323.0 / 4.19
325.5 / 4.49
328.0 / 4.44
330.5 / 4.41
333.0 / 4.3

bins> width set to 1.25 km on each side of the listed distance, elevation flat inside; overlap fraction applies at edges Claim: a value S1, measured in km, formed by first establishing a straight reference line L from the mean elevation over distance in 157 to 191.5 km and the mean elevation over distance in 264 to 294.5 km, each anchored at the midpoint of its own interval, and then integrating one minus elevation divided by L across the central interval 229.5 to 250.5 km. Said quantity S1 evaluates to -3.4 km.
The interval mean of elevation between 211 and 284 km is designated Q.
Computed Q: 3.89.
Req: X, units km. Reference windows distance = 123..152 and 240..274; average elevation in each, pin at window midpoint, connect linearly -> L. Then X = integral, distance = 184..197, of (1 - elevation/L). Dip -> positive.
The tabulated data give 0.8 km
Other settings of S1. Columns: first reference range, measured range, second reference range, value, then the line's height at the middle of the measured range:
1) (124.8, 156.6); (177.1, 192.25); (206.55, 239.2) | 0.8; 4.03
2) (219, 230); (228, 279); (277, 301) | -4.4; 3.66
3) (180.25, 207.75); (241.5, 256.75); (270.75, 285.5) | -3.9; 3.26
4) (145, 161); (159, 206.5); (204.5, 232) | 1.5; 3.94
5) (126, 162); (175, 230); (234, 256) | 1.3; 4.02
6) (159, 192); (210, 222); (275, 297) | -1.9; 3.52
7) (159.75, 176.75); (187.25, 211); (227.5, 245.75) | 0.6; 3.92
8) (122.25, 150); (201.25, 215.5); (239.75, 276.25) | 0.3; 4.03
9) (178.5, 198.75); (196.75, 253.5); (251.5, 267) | -1.1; 3.95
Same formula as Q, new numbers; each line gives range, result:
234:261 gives 4.04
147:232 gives 3.9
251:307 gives 3.61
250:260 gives 4.04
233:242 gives 4.04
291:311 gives 3.84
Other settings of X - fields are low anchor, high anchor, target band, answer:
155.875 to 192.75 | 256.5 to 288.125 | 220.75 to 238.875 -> -2.43 km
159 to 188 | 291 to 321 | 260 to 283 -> 1.97 km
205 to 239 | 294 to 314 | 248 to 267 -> -0.46 km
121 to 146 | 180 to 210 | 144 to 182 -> 0.98 km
